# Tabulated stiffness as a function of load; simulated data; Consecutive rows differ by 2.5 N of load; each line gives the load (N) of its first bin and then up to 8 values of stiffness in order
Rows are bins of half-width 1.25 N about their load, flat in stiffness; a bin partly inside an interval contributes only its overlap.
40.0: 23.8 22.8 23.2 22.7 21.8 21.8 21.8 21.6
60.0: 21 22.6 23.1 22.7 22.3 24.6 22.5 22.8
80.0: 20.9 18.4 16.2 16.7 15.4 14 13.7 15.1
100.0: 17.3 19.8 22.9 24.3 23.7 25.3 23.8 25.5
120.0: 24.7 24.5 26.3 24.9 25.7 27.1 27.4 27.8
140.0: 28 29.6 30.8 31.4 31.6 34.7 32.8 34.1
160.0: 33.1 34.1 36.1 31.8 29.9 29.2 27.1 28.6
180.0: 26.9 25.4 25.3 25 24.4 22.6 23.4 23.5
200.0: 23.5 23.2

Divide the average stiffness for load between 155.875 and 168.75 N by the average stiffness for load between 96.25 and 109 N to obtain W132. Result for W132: 1.69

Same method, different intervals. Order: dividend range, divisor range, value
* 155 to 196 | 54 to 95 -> 1.42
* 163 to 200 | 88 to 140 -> 1.20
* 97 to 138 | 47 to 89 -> 1.12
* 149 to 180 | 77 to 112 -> 1.70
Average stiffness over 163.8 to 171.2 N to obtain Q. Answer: 32.6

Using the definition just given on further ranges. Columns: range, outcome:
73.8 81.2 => 22.1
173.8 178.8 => 27.8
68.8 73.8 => 23.5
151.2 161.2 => 33.7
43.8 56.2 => 22.3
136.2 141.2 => 27.9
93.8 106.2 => 17.8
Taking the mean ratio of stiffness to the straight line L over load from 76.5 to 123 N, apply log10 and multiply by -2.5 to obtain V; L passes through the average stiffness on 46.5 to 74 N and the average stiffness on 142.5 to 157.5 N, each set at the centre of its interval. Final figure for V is 0.31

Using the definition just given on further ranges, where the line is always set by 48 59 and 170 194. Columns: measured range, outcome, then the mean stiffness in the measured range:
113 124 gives -0.03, 24.7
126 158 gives -0.19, 29.6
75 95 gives 0.27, 17.8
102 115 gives 0.01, 23.5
